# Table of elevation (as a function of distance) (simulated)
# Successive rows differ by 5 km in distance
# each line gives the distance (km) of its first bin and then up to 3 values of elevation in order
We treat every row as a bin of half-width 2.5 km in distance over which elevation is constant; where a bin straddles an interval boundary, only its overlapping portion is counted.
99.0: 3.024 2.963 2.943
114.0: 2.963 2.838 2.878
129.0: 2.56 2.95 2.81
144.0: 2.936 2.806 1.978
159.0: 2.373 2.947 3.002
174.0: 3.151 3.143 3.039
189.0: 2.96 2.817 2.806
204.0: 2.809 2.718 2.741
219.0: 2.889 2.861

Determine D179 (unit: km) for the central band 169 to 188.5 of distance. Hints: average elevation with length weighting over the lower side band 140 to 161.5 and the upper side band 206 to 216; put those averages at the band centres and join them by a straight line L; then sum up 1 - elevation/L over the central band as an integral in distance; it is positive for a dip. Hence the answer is -3.3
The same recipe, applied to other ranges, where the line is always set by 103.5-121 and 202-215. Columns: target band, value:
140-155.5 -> 1.2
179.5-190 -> -0.9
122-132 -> 0.6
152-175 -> 1.3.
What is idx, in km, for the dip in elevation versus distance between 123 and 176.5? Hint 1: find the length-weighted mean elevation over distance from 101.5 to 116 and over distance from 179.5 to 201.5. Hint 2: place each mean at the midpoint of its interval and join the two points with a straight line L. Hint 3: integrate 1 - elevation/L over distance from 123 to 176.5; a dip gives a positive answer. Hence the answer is 3.3 km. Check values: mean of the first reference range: 2.96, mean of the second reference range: 2.93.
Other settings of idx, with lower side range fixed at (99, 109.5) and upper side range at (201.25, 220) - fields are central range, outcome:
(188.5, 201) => -0.2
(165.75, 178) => -1.0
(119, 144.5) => 0.9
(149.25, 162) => 2.5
